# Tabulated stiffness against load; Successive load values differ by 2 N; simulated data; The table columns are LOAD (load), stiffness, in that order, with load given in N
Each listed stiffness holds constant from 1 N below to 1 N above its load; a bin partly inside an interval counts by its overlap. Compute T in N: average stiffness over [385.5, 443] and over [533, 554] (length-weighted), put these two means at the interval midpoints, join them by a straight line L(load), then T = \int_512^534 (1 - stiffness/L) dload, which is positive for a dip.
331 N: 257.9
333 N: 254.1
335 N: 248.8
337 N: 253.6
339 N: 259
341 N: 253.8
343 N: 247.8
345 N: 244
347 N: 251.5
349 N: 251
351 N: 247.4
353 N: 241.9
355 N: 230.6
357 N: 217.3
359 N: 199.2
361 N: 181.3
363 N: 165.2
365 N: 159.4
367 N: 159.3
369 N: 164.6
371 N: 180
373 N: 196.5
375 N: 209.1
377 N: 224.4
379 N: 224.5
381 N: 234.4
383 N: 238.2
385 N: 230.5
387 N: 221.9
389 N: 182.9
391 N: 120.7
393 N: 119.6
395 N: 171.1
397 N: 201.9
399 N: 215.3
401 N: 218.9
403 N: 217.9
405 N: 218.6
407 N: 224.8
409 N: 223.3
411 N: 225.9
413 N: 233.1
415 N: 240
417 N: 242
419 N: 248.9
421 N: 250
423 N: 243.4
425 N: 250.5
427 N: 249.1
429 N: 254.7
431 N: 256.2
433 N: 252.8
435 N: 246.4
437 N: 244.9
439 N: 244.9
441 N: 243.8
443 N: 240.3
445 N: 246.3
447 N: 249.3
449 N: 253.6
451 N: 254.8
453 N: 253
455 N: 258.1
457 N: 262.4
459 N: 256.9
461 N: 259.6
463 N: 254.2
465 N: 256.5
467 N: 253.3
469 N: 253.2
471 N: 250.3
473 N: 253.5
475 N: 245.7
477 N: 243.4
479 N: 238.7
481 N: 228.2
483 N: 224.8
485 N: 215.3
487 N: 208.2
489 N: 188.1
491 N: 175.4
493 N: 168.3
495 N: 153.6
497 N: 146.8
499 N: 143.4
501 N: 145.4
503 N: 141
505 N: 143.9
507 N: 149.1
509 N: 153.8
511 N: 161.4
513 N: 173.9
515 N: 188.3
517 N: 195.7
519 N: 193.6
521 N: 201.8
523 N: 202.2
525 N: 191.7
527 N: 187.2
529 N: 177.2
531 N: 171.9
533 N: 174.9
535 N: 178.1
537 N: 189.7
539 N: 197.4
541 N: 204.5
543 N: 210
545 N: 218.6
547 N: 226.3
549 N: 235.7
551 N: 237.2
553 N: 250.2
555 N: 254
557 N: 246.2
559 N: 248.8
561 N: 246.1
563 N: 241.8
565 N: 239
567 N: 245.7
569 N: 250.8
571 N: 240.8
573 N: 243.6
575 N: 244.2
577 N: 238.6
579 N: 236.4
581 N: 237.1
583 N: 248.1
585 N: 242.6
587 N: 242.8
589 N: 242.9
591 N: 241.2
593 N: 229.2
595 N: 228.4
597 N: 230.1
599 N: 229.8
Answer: 2.8 N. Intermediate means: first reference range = 224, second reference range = 213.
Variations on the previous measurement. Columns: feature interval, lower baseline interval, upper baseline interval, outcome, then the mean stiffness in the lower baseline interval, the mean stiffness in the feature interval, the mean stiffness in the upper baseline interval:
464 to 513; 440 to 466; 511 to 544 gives 6.0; 253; 197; 189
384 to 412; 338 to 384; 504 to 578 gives 2.0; 217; 200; 210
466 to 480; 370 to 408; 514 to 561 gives -2.9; 203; 248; 209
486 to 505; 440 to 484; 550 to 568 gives 6.6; 249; 162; 245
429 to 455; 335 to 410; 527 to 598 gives -3.8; 211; 249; 228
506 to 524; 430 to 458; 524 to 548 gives 2.3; 250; 180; 194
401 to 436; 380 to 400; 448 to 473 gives -3.3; 194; 239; 255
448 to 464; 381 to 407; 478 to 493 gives -4.0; 199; 257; 208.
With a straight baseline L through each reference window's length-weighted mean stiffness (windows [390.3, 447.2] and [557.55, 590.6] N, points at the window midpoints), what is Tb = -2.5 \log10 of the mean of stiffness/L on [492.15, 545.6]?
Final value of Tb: 0.33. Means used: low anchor 228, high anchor 243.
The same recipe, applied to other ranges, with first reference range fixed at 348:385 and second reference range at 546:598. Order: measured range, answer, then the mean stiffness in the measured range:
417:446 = -0.139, 248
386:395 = 0.286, 162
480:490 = 0.069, 213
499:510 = 0.491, 146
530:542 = 0.254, 186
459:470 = -0.145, 256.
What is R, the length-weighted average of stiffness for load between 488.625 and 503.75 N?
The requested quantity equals 157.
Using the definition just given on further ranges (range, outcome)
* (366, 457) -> 224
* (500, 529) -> 174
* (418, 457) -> 250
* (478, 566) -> 197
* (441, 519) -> 213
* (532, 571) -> 226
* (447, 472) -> 255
